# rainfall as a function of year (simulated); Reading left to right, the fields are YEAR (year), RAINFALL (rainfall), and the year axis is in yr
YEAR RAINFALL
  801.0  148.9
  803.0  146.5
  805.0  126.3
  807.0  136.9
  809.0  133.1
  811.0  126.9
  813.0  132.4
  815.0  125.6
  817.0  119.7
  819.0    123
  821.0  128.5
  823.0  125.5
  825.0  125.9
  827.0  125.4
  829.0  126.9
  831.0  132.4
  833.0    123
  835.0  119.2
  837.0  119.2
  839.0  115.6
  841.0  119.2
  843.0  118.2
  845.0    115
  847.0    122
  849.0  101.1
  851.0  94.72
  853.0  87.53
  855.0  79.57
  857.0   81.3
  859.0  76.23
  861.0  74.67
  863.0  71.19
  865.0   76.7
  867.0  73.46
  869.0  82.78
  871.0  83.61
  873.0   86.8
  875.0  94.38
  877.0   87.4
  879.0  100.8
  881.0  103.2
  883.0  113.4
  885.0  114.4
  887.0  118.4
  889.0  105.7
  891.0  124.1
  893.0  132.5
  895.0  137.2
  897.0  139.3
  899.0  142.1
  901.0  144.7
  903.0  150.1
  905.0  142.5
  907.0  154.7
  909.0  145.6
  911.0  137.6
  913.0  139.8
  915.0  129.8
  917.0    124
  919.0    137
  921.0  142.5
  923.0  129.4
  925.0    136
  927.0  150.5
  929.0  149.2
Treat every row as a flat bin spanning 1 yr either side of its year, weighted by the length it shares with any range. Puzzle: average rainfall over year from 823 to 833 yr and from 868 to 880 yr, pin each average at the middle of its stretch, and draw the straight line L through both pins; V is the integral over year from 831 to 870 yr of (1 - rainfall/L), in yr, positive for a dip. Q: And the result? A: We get 4.0 yr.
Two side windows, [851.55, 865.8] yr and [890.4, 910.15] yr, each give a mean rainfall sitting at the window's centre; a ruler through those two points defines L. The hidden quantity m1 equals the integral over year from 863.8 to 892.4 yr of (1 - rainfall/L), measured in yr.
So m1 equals 2.8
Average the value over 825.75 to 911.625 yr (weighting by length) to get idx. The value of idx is 111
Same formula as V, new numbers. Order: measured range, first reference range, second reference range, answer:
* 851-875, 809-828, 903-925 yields 9.3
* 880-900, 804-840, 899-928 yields 2.0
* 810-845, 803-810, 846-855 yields -2.0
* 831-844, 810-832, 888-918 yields 0.9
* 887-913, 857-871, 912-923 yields -4.9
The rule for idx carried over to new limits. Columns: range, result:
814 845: 123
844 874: 87.1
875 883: 98.8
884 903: 130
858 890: 91.4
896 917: 142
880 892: 113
